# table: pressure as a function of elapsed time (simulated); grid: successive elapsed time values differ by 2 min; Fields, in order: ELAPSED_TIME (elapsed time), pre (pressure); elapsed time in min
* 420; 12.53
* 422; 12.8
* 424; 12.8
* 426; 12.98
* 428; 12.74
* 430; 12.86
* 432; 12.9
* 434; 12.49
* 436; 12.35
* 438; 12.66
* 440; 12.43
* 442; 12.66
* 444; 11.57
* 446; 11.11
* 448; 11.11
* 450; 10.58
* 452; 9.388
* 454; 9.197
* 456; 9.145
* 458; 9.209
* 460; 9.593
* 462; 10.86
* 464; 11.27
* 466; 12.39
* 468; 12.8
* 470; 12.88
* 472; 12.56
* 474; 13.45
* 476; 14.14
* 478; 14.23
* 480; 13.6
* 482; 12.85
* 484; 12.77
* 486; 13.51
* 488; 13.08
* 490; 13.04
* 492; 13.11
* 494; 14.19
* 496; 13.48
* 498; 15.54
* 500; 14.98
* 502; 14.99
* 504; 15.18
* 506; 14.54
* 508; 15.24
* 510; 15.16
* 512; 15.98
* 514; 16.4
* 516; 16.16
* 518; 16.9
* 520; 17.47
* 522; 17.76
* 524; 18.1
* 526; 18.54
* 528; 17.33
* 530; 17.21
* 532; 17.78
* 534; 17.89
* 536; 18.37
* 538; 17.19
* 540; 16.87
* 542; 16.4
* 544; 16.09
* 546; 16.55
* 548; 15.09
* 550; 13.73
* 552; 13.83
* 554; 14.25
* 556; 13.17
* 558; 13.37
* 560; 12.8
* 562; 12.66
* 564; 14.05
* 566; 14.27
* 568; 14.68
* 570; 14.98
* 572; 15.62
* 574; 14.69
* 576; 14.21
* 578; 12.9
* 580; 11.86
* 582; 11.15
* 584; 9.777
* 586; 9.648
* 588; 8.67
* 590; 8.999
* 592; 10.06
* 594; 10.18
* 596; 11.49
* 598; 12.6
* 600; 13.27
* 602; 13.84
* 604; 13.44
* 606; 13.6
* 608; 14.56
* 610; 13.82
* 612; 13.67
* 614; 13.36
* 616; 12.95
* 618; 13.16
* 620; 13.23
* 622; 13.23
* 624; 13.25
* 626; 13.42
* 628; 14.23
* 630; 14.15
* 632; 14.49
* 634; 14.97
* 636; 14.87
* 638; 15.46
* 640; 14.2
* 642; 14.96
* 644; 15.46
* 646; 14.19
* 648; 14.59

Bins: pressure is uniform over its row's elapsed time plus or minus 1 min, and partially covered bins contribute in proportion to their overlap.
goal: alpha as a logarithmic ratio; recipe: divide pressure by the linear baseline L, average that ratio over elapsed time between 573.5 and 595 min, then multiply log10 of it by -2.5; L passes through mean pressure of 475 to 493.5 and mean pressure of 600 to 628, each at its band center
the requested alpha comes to 0.22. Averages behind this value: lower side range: 13.4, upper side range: 13.5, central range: 11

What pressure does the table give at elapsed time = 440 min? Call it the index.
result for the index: 12.43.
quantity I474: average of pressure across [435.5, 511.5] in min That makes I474 12.7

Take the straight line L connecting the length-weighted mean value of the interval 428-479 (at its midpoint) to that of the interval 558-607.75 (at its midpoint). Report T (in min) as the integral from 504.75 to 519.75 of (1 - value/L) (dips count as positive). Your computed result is -4.6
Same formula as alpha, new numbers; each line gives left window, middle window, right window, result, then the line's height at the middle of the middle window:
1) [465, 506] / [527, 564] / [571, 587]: -0.20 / 12.9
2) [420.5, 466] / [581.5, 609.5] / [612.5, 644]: 0.18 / 13.6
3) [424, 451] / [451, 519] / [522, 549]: 0.11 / 14.6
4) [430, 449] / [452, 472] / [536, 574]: 0.17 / 12.7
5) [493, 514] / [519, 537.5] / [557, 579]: -0.21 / 14.6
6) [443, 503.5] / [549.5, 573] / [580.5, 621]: -0.15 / 12.2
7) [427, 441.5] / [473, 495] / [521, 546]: 0.12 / 15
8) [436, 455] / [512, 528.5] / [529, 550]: -0.10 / 15.7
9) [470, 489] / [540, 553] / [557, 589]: -0.19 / 13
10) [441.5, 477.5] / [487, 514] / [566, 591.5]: -0.24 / 11.7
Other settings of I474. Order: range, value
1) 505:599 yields 14.5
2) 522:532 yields 17.8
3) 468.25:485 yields 13.3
